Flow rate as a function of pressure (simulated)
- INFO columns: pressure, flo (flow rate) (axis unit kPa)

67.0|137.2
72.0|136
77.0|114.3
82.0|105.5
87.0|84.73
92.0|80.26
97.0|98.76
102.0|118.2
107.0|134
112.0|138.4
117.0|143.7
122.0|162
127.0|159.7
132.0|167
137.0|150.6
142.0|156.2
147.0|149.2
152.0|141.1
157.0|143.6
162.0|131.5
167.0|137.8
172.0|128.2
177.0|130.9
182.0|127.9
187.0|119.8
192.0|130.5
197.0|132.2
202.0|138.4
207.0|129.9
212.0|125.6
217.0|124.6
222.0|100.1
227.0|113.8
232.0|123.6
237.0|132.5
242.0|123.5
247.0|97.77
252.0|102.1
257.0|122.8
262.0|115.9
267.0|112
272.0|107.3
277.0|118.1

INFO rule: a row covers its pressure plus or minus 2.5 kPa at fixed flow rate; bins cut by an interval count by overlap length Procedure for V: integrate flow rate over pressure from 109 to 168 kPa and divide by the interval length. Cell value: 149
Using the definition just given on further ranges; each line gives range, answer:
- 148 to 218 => 132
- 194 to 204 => 135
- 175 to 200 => 128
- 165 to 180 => 132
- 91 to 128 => 130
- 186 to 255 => 121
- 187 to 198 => 129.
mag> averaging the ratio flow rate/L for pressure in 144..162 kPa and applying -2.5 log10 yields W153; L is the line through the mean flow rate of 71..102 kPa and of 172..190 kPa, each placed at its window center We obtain -0.196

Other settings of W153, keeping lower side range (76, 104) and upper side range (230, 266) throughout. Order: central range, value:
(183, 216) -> -0.162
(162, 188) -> -0.193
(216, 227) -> 0.026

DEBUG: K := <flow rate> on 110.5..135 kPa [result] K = 155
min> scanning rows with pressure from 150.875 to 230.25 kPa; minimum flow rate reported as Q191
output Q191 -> 100.1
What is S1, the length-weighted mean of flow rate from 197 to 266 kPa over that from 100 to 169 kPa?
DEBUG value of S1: 0.82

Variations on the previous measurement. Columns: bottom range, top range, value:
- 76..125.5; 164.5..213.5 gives 1.09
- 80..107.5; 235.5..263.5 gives 1.14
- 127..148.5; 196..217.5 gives 0.83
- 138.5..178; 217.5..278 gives 0.81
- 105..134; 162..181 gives 0.87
